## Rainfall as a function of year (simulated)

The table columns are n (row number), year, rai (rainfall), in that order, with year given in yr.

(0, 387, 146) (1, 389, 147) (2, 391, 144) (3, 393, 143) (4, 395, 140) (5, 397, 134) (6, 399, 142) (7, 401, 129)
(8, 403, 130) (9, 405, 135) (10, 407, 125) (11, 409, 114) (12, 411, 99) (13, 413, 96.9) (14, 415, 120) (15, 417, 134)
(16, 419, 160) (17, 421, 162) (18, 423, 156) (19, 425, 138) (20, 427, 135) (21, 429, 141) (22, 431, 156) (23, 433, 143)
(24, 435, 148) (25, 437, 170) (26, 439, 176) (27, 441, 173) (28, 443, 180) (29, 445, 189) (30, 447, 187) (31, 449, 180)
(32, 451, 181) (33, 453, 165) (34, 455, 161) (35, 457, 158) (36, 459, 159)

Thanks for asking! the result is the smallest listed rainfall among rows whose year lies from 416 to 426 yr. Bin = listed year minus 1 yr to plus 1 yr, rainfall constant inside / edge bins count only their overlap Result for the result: 134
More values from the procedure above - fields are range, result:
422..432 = 135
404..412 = 99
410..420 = 96.9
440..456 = 161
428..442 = 141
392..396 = 140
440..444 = 173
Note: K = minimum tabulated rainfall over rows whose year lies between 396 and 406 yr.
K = 129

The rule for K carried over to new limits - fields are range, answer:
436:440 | 170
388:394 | 143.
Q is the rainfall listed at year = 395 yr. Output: 140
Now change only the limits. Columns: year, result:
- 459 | 159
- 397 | 134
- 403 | 130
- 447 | 187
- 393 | 143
